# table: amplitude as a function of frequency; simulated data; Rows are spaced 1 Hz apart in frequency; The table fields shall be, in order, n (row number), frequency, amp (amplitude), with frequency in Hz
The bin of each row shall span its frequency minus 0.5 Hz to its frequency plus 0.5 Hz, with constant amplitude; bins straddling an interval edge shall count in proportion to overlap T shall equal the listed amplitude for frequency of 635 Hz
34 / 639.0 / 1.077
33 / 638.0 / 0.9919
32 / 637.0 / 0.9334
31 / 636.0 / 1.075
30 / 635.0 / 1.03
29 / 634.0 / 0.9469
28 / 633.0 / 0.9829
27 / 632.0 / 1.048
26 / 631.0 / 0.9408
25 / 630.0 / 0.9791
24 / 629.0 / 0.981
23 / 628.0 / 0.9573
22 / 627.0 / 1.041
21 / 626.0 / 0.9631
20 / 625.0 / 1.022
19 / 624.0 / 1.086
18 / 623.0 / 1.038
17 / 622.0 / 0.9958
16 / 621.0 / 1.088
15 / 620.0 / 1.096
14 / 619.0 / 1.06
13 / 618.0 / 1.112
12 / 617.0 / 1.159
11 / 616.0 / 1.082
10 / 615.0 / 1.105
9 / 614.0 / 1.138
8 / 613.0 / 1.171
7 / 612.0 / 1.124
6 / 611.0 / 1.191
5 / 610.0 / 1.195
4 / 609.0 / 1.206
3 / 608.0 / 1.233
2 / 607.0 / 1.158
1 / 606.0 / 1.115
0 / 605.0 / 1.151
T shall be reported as 1.03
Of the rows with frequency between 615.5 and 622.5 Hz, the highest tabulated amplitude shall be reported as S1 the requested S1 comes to 1.159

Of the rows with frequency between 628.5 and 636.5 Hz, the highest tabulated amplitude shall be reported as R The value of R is 1.075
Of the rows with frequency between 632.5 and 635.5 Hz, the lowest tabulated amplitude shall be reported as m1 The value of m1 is 0.9469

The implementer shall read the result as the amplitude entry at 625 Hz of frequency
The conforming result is 1.022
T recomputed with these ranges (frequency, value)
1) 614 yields 1.138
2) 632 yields 1.048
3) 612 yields 1.124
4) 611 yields 1.191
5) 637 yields 0.9334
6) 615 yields 1.105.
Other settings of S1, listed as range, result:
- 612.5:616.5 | 1.171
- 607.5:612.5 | 1.233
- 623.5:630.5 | 1.086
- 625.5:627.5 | 1.041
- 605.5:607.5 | 1.158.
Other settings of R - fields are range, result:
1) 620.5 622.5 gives 1.088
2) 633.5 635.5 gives 1.03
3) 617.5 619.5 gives 1.112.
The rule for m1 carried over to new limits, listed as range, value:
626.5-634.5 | 0.9408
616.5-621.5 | 1.06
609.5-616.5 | 1.082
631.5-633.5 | 0.9829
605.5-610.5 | 1.115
